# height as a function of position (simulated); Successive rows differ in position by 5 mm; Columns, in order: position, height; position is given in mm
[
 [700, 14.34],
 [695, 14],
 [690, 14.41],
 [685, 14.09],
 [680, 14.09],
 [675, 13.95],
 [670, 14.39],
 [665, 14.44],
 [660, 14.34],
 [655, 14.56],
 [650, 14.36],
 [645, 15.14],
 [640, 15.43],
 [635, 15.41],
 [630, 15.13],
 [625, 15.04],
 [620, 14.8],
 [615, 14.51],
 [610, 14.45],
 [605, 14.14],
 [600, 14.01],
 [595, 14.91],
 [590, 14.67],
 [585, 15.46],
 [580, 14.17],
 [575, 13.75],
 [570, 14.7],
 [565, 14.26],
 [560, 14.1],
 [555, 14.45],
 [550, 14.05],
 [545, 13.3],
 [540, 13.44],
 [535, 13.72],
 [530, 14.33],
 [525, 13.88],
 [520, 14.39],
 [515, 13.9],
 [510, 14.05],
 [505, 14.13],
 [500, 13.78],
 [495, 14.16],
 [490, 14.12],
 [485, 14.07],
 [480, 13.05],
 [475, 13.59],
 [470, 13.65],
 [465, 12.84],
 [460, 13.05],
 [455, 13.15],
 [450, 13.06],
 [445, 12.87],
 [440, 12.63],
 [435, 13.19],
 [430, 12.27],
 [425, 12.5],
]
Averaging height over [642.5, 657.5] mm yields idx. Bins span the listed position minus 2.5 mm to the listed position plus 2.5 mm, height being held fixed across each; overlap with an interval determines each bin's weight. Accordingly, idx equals 14.7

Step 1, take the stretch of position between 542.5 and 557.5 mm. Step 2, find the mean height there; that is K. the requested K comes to 13.9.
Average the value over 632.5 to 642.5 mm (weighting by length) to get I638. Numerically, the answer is 15.4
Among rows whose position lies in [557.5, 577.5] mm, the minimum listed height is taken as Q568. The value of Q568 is 13.75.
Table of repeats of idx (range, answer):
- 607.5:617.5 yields 14.5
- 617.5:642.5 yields 15.2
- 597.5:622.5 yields 14.4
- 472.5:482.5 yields 13.3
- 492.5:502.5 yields 14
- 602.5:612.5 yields 14.3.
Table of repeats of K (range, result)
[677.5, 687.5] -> 14.1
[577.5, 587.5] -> 14.8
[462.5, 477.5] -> 13.4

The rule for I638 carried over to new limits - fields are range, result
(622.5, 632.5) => 15.1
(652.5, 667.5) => 14.4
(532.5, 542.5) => 13.6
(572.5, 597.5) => 14.6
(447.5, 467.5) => 13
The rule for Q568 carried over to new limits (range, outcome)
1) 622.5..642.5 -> 15.04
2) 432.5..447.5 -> 12.63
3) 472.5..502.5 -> 13.05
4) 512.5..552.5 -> 13.3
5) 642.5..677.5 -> 13.95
